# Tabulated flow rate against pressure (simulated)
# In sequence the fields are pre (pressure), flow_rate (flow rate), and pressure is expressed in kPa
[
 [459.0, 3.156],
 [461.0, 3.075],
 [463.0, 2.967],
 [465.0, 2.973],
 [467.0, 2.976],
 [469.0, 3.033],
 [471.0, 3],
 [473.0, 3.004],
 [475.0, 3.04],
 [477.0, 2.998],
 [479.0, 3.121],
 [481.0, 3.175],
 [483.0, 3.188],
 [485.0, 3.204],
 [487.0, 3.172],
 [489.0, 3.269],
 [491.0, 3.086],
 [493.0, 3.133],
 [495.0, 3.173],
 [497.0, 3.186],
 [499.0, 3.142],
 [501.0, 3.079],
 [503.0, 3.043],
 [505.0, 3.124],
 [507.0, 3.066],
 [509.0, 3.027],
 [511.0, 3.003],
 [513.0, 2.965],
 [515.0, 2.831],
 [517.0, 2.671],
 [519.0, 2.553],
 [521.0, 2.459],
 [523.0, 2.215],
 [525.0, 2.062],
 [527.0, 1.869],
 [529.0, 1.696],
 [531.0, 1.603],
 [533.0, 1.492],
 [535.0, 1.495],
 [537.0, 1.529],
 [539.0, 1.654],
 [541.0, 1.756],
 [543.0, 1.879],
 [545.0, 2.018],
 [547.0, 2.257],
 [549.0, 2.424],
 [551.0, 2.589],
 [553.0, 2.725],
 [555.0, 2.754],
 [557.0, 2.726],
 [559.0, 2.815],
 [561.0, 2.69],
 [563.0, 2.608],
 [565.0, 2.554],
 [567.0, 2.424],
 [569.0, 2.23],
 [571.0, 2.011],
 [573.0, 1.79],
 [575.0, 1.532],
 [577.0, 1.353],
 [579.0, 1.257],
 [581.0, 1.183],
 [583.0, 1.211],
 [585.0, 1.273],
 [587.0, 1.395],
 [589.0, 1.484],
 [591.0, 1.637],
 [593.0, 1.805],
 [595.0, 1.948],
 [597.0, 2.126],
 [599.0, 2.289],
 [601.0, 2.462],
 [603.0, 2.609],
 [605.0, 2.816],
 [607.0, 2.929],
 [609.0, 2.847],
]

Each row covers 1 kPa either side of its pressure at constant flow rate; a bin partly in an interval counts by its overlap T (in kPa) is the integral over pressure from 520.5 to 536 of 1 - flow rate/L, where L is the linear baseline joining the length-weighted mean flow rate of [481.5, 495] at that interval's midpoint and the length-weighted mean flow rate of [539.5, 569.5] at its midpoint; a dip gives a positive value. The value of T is 5.0 kPa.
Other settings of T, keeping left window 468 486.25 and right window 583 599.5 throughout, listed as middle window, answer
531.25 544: 3.9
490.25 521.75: -2.7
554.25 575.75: -3.8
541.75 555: -0.8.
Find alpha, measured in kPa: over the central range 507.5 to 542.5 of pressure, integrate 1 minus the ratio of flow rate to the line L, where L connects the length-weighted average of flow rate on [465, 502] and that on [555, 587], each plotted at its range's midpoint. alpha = 5.67 kPa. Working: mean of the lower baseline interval 3.11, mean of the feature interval 2.18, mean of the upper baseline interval 1.98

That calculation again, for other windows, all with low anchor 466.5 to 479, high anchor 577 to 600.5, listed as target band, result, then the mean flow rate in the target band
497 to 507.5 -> -1.74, 3.1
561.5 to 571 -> -2.70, 2.42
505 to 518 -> -2.00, 2.94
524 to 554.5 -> 3.33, 1.95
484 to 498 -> -1.89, 3.17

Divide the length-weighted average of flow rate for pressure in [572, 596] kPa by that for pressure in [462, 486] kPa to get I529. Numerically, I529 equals 0.5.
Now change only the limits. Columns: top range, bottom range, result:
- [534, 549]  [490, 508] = 0.59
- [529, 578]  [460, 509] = 0.68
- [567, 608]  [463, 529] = 0.65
